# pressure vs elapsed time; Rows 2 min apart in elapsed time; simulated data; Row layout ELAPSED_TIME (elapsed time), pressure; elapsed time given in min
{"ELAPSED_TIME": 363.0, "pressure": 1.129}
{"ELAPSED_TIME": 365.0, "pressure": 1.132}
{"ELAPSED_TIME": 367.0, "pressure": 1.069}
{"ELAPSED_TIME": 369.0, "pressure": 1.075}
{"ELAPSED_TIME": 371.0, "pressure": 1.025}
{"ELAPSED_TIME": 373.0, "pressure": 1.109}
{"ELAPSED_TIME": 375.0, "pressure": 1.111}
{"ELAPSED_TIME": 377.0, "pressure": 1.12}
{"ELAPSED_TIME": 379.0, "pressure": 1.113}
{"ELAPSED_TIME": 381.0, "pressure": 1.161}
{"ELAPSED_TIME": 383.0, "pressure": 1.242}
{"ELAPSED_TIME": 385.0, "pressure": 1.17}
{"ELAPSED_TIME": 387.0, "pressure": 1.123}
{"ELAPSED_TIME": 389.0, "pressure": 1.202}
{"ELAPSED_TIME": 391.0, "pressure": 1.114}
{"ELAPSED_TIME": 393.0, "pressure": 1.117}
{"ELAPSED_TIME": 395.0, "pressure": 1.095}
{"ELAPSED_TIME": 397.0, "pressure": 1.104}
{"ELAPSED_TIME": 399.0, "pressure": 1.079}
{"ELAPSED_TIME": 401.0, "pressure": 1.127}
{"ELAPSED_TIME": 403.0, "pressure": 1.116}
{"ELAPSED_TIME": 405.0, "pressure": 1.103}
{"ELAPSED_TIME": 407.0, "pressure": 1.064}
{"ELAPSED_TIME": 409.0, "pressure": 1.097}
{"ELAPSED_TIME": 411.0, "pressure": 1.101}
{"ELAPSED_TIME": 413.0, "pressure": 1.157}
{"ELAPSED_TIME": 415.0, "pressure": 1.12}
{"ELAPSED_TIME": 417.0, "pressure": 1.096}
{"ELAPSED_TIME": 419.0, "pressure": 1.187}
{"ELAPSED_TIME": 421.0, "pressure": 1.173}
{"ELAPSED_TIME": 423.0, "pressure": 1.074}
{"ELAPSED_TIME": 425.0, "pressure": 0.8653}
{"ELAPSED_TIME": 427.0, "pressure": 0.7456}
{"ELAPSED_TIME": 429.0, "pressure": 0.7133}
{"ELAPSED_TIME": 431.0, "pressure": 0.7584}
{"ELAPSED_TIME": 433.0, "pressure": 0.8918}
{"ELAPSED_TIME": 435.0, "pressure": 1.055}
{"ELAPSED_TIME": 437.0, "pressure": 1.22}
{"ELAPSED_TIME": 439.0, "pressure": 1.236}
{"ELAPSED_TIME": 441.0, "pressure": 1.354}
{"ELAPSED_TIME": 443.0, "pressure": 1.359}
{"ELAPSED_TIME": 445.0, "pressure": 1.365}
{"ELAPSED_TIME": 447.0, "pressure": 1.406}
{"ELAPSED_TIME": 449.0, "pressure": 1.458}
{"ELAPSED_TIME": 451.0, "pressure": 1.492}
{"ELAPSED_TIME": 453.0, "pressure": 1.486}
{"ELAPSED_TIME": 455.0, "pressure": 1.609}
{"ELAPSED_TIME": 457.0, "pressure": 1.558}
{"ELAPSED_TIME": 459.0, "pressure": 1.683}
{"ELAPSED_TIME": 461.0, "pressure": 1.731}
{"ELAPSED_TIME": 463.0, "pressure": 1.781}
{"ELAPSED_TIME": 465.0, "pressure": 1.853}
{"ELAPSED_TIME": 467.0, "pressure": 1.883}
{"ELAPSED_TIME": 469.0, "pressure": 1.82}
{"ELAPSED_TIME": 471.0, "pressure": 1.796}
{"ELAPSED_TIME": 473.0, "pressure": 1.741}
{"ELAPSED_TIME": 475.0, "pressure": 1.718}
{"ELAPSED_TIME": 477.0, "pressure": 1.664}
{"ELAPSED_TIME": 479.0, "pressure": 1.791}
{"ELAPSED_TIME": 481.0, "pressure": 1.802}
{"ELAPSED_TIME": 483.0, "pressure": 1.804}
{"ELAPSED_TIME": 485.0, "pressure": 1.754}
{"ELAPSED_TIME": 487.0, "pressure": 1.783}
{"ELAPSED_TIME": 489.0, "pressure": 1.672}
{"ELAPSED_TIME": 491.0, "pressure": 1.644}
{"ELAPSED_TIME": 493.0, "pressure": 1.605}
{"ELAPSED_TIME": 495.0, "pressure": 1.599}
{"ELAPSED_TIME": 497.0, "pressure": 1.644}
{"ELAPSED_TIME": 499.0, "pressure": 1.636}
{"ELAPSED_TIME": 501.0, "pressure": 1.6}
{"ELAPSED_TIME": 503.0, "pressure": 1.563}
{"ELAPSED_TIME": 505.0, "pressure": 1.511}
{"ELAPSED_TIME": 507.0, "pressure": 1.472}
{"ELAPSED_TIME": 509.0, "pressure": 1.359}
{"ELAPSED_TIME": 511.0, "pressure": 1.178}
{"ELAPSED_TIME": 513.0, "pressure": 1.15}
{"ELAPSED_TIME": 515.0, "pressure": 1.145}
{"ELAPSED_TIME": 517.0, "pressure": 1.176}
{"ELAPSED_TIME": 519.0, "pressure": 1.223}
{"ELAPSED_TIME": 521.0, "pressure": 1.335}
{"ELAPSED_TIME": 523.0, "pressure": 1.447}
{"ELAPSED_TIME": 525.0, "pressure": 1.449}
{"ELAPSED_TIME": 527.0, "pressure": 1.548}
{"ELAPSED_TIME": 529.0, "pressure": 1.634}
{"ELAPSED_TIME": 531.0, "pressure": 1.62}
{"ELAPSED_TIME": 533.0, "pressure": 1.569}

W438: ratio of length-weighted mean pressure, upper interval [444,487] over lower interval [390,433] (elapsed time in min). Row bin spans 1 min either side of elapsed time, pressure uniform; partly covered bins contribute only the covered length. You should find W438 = 1.61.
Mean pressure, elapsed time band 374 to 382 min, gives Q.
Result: 1.13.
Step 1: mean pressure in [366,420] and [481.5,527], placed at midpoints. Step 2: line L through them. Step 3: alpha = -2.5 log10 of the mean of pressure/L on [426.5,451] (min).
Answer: 0.11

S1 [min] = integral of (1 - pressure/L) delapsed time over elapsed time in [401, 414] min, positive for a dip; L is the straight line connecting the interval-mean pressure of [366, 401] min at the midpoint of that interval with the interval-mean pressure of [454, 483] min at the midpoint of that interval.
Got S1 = 1.9 min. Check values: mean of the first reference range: 1.12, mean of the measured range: 1.11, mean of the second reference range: 1.75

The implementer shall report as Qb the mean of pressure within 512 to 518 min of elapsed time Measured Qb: 1.16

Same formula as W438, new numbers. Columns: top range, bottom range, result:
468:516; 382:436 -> 1.51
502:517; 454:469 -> 0.77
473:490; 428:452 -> 1.47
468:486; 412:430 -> 1.74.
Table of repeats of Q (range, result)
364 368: 1.1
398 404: 1.11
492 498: 1.62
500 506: 1.56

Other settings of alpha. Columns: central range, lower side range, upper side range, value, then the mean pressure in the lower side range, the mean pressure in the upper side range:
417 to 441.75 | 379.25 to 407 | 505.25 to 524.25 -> 0.15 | 1.13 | 1.29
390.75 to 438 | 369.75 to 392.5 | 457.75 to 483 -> 0.28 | 1.13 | 1.77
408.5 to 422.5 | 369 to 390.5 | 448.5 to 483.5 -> 0.21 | 1.13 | 1.71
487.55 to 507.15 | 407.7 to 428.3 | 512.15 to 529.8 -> -0.25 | 1.06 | 1.34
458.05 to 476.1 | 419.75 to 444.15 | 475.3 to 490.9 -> -0.17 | 1.04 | 1.75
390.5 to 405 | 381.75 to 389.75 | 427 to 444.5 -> 0.05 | 1.18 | 1.06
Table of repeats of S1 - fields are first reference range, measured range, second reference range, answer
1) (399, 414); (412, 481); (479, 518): -4.0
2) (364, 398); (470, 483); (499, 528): -4.5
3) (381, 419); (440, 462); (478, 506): -1.1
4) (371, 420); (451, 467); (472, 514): -2.6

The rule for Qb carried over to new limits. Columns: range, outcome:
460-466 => 1.79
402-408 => 1.09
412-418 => 1.12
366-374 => 1.07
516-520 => 1.2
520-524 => 1.39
